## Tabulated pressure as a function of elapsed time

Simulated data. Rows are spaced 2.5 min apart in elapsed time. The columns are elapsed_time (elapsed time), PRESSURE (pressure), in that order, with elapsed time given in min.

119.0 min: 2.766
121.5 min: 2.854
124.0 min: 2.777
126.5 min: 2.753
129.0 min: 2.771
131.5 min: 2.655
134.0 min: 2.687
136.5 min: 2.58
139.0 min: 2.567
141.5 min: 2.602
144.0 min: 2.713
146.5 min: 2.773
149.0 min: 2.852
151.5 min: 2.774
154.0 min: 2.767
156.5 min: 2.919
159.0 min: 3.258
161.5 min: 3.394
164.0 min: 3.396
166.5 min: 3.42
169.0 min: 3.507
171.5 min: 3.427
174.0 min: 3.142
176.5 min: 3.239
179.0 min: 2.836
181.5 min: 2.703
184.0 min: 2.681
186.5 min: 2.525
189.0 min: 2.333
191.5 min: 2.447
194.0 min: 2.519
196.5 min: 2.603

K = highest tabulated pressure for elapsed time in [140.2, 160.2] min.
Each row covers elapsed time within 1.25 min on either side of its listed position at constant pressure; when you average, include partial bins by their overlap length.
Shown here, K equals 3.258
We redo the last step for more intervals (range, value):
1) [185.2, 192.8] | 2.525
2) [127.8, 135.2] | 2.771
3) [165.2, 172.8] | 3.507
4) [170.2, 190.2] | 3.427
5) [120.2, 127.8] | 2.854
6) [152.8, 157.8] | 2.919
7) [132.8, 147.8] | 2.773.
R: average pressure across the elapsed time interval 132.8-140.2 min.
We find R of 2.61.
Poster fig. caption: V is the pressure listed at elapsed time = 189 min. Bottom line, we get 2.333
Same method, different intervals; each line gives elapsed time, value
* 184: 2.681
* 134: 2.687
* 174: 3.142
